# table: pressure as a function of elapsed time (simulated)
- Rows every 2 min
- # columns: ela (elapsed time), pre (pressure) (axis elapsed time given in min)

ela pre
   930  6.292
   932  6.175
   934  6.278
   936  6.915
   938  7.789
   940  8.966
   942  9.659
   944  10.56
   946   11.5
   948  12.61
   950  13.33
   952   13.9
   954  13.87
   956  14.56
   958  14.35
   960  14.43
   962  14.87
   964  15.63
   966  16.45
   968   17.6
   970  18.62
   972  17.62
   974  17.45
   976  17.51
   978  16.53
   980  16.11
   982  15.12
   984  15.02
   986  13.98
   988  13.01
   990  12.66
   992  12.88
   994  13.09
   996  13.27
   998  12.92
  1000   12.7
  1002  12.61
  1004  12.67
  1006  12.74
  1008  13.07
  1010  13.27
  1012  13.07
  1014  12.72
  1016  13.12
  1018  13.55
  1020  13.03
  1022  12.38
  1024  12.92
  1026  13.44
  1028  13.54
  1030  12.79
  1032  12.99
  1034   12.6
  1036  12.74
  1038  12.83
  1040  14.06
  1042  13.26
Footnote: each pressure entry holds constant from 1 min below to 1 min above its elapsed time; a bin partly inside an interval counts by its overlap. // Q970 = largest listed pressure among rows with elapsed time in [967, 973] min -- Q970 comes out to 18.62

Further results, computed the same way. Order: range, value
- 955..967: 16.45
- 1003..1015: 13.27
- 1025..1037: 13.54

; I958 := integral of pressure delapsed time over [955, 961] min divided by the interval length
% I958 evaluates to 14.4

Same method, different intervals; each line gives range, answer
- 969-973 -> 18.1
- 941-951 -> 11.5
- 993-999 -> 13.1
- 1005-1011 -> 13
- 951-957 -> 14.1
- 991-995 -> 13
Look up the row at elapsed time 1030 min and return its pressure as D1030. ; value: 12.79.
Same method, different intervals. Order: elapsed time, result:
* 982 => 15.12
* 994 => 13.09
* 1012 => 13.07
